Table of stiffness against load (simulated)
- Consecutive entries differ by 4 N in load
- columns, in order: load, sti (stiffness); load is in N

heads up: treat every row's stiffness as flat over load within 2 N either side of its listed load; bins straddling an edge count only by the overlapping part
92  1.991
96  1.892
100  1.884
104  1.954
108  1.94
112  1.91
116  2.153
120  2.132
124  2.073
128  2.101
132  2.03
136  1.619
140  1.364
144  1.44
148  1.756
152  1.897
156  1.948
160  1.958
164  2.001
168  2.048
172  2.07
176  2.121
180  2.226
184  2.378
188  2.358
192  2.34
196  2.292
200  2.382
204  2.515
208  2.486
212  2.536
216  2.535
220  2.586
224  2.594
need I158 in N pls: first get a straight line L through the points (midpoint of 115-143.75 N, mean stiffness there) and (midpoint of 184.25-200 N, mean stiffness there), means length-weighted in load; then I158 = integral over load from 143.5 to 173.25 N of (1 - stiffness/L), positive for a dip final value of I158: 2.7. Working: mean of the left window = 1.89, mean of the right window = 2.34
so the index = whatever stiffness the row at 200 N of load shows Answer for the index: 2.382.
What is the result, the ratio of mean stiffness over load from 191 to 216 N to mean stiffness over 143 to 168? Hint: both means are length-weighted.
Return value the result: 1.31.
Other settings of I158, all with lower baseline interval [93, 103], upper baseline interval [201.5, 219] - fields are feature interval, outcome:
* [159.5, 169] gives 1.10 N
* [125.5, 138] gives 0.98 N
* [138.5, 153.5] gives 3.85 N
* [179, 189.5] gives 0.21 N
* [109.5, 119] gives -0.20 N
